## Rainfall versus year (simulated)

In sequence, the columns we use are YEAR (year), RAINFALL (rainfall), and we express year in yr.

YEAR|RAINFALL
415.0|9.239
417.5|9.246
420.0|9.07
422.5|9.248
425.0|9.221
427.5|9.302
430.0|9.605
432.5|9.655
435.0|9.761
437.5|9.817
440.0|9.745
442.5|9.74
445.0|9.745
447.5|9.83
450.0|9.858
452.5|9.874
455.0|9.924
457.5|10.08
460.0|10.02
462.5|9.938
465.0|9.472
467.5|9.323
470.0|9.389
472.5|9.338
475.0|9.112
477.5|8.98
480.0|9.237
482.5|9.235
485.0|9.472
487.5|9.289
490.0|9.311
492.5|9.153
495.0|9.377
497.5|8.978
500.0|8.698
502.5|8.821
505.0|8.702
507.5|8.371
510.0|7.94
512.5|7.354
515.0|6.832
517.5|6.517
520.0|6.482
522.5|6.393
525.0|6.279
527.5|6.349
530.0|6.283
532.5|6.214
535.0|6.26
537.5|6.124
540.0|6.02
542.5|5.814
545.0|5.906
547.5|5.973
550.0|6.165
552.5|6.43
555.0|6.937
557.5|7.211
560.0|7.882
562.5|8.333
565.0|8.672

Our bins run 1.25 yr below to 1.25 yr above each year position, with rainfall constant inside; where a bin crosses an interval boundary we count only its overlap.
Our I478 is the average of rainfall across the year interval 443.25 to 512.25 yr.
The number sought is 9.29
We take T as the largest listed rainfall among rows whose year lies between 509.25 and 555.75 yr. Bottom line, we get 7.94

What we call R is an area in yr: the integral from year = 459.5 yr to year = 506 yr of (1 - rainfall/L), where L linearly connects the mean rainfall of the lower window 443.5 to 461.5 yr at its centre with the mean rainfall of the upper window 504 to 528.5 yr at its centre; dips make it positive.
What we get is -3.75 yr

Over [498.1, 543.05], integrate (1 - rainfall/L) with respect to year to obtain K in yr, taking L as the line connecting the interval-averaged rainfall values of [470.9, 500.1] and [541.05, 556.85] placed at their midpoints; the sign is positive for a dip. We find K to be 3.4 yr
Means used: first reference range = 9.2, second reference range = 6.24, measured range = 7.02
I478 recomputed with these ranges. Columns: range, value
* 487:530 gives 7.86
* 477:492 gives 9.26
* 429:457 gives 9.79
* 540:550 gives 5.95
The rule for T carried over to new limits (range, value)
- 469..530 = 9.472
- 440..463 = 10.08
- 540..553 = 6.43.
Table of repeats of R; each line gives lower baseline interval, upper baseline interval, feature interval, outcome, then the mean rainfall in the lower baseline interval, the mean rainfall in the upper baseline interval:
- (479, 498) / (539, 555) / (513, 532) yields 2.5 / 9.27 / 6.12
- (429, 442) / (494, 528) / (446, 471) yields -1.9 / 9.72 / 7.67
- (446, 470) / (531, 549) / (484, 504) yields -2.4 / 9.79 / 6.05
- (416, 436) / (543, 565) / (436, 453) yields -1.5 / 9.38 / 6.92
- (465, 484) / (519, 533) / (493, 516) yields -2.5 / 9.25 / 6.34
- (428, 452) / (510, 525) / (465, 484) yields -1.9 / 9.74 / 6.78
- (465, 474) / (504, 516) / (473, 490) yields -0.6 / 9.36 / 7.84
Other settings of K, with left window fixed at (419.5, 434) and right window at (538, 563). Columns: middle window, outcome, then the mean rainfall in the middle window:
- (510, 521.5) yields 0.74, 6.91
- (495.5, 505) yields -1.39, 8.86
